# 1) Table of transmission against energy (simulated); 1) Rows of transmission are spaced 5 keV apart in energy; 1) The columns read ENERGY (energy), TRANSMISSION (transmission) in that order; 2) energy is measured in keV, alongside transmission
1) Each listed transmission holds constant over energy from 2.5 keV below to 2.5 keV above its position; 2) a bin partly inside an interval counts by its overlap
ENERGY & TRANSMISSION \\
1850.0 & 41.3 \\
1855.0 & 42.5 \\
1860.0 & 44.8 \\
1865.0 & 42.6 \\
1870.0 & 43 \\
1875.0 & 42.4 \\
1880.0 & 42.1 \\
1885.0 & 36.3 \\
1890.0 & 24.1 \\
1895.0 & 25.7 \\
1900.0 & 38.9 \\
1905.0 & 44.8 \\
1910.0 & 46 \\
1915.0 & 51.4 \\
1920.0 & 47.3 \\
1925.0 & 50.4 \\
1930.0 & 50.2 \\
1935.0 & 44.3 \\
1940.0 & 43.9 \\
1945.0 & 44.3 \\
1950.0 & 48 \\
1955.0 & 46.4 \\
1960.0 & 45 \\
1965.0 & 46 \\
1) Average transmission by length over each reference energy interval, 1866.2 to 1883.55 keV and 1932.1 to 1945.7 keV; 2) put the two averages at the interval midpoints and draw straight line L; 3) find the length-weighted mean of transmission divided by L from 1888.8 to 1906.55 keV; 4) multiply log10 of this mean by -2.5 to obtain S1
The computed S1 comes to 0.27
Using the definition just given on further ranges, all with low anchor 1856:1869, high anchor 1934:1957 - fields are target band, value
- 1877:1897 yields 0.331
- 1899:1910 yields 0.032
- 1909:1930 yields -0.100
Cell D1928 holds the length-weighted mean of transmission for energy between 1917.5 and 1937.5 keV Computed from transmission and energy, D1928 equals 48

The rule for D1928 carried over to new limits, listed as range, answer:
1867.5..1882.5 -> 42.5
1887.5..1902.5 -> 29.6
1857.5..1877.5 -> 43.2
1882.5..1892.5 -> 30.2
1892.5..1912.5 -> 38.9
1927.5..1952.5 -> 46.1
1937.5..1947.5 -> 44.1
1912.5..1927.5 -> 49.7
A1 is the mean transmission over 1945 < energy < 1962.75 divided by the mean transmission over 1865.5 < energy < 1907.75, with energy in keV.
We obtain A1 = 1.23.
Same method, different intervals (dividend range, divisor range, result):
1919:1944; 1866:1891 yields 1.22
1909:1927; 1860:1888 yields 1.19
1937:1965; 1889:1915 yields 1.20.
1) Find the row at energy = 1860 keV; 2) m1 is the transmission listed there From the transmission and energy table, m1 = 44.8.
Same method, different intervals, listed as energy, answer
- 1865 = 42.6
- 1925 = 50.4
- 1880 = 42.1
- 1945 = 44.3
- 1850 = 41.3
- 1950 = 48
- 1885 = 36.3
